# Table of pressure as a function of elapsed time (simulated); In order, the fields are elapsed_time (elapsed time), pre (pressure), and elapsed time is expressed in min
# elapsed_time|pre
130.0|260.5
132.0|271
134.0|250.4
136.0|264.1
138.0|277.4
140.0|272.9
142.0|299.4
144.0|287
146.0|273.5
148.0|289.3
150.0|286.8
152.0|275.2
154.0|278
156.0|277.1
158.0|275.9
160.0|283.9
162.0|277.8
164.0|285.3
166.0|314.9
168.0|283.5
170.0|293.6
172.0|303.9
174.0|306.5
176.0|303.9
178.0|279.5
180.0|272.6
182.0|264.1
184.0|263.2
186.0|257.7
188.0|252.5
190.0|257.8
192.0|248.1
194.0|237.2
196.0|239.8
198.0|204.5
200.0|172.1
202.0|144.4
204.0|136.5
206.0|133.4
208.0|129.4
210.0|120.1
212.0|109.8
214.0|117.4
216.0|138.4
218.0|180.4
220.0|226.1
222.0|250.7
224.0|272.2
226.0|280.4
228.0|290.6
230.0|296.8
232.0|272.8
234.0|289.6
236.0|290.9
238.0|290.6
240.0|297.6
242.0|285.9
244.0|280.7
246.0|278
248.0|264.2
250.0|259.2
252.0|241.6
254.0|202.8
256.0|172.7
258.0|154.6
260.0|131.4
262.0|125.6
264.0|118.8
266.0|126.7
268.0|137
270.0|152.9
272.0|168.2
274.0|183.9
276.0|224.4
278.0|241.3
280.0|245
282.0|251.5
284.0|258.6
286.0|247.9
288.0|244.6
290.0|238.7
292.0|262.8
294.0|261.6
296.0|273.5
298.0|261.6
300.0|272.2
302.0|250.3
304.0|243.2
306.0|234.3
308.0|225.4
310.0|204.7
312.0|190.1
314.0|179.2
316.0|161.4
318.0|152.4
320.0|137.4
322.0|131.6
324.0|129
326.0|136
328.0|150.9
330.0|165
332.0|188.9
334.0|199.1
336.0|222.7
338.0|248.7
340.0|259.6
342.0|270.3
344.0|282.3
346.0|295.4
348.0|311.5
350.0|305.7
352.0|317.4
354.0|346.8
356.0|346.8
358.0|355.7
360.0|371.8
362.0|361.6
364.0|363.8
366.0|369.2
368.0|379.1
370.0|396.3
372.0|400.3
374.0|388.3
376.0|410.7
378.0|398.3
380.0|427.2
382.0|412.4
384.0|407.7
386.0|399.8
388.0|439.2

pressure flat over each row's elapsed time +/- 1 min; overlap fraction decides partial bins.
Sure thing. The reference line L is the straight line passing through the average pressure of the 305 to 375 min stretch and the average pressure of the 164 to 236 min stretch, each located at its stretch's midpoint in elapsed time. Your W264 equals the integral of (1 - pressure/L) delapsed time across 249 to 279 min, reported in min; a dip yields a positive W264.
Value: 8.6 min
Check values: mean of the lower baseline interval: 234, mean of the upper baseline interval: 262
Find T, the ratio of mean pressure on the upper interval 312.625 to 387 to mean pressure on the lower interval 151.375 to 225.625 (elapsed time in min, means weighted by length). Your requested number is 1.2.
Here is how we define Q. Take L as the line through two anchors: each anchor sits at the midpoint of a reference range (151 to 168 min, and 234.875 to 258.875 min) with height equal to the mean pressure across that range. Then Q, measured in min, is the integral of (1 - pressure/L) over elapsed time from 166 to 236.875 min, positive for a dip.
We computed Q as 9.4 min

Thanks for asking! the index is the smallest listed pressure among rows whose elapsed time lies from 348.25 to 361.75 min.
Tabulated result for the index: 305.7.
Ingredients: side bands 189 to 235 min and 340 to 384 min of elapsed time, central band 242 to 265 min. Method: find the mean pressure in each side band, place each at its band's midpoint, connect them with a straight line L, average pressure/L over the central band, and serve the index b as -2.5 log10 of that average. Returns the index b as 0.19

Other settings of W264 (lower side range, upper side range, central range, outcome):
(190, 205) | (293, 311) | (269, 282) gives 1.6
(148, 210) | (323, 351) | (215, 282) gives 4.4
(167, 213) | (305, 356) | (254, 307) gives 2.8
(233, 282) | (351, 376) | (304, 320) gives 5.5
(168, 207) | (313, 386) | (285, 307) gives 1.6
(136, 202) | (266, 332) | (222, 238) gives -2.9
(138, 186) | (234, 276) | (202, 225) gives 7.4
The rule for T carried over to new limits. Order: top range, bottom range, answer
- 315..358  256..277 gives 1.50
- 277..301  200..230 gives 1.38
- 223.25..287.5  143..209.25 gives 0.90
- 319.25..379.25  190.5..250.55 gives 1.29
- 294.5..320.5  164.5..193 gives 0.78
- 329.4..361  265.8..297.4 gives 1.27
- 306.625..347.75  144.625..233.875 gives 0.82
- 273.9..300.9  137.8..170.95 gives 0.88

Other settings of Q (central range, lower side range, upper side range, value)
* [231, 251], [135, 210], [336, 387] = 0.59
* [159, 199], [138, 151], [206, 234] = -3.56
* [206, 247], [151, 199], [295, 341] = 2.08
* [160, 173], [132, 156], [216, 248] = -0.83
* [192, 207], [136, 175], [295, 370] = 4.98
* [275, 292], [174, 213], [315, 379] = 0.52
